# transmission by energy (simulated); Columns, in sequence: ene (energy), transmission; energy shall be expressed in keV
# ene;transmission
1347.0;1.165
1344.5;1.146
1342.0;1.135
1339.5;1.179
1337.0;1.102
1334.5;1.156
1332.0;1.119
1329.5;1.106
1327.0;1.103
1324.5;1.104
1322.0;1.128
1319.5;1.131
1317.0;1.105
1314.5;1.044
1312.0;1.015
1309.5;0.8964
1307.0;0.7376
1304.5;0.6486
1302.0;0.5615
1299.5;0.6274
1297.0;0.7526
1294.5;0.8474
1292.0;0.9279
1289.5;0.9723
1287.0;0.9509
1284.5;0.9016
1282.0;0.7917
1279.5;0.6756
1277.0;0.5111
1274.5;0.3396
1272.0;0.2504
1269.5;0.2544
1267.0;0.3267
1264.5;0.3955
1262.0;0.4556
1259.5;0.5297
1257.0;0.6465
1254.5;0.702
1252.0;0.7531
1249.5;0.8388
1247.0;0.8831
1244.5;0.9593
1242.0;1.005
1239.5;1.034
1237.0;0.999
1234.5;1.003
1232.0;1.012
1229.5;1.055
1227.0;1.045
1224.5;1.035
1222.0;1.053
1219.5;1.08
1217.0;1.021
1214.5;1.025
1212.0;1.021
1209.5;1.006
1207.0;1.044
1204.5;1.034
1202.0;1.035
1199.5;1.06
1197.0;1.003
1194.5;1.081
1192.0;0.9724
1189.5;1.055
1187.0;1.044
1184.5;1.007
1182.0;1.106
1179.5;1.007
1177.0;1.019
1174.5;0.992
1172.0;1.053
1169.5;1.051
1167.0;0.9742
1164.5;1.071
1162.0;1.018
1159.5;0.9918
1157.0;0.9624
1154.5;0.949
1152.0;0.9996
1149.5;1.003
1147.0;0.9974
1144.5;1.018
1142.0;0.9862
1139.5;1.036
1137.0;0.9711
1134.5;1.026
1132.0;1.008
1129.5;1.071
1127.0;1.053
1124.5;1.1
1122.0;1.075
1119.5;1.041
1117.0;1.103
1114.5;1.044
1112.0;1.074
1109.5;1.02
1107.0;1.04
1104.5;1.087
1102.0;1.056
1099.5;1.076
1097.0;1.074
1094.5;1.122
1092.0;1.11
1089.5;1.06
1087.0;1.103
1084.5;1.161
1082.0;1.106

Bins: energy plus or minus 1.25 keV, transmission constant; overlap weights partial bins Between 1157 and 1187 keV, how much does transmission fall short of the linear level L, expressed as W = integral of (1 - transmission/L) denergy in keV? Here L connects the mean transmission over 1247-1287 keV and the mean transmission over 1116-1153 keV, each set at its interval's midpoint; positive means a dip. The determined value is -4.0 keV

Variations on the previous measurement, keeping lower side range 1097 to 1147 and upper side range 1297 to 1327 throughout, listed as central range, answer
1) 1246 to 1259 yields 2.8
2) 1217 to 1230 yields -1.0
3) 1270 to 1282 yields 6.0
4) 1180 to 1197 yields -0.7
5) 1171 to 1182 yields -0.2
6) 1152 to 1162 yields 0.4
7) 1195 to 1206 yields -0.5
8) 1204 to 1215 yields -0.5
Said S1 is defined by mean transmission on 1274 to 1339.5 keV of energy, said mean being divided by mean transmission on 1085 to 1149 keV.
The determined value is 0.86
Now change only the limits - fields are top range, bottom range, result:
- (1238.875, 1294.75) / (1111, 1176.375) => 0.67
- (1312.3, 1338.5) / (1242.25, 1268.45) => 1.68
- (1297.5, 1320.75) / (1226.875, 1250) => 0.87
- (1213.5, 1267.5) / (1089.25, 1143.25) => 0.82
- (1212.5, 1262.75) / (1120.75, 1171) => 0.90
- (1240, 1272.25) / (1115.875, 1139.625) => 0.61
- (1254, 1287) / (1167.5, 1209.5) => 0.52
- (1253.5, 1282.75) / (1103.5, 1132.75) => 0.46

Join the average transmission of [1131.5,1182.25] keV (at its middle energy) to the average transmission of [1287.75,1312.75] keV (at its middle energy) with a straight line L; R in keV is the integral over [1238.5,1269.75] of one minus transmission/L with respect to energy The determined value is 6.6 keV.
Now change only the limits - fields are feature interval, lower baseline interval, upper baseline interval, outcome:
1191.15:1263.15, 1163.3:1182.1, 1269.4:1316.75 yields -3.4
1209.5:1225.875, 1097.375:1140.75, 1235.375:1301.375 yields -4.3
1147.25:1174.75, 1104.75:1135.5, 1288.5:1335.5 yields 0.7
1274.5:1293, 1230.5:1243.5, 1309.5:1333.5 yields 4.7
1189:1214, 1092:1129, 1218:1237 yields 0.3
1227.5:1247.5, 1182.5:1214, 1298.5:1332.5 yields 0.1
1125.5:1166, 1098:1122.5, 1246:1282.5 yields -2.9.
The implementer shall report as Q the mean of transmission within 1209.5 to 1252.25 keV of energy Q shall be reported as 0.996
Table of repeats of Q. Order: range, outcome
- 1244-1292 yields 0.641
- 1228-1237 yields 1.02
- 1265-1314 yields 0.685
